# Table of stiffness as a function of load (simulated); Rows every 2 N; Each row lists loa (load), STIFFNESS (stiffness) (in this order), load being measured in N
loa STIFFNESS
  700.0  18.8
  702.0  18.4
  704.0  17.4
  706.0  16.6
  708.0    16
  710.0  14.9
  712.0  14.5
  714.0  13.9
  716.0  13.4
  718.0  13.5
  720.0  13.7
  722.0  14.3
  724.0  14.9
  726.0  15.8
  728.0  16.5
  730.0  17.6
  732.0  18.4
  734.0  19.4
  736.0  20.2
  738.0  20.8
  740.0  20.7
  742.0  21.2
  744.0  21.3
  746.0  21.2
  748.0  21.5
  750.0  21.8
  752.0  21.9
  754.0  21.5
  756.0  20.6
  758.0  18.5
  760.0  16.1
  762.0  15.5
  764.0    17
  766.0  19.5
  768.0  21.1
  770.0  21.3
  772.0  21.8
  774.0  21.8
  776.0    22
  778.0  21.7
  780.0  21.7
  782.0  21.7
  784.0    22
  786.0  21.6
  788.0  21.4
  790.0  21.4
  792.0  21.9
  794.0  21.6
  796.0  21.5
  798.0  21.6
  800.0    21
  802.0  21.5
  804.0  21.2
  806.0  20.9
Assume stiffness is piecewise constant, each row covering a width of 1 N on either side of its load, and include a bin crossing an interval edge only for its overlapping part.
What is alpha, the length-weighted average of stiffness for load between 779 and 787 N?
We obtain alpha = 21.8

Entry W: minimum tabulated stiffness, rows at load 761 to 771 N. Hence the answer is 15.5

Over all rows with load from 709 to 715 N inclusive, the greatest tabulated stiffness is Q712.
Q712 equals 14.9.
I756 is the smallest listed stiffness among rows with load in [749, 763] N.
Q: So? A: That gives 15.5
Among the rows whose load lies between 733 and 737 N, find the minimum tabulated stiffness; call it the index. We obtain 19.4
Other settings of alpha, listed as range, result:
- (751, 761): 19.7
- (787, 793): 21.6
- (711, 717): 13.9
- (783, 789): 21.7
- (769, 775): 21.6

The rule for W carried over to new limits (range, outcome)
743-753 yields 21.2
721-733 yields 14.3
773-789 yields 21.4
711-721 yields 13.4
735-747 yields 20.2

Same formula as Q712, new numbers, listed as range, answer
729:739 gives 20.8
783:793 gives 22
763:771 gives 21.3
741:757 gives 21.9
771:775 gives 21.8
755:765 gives 20.6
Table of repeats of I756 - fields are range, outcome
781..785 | 21.7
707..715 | 13.9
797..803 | 21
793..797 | 21.5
